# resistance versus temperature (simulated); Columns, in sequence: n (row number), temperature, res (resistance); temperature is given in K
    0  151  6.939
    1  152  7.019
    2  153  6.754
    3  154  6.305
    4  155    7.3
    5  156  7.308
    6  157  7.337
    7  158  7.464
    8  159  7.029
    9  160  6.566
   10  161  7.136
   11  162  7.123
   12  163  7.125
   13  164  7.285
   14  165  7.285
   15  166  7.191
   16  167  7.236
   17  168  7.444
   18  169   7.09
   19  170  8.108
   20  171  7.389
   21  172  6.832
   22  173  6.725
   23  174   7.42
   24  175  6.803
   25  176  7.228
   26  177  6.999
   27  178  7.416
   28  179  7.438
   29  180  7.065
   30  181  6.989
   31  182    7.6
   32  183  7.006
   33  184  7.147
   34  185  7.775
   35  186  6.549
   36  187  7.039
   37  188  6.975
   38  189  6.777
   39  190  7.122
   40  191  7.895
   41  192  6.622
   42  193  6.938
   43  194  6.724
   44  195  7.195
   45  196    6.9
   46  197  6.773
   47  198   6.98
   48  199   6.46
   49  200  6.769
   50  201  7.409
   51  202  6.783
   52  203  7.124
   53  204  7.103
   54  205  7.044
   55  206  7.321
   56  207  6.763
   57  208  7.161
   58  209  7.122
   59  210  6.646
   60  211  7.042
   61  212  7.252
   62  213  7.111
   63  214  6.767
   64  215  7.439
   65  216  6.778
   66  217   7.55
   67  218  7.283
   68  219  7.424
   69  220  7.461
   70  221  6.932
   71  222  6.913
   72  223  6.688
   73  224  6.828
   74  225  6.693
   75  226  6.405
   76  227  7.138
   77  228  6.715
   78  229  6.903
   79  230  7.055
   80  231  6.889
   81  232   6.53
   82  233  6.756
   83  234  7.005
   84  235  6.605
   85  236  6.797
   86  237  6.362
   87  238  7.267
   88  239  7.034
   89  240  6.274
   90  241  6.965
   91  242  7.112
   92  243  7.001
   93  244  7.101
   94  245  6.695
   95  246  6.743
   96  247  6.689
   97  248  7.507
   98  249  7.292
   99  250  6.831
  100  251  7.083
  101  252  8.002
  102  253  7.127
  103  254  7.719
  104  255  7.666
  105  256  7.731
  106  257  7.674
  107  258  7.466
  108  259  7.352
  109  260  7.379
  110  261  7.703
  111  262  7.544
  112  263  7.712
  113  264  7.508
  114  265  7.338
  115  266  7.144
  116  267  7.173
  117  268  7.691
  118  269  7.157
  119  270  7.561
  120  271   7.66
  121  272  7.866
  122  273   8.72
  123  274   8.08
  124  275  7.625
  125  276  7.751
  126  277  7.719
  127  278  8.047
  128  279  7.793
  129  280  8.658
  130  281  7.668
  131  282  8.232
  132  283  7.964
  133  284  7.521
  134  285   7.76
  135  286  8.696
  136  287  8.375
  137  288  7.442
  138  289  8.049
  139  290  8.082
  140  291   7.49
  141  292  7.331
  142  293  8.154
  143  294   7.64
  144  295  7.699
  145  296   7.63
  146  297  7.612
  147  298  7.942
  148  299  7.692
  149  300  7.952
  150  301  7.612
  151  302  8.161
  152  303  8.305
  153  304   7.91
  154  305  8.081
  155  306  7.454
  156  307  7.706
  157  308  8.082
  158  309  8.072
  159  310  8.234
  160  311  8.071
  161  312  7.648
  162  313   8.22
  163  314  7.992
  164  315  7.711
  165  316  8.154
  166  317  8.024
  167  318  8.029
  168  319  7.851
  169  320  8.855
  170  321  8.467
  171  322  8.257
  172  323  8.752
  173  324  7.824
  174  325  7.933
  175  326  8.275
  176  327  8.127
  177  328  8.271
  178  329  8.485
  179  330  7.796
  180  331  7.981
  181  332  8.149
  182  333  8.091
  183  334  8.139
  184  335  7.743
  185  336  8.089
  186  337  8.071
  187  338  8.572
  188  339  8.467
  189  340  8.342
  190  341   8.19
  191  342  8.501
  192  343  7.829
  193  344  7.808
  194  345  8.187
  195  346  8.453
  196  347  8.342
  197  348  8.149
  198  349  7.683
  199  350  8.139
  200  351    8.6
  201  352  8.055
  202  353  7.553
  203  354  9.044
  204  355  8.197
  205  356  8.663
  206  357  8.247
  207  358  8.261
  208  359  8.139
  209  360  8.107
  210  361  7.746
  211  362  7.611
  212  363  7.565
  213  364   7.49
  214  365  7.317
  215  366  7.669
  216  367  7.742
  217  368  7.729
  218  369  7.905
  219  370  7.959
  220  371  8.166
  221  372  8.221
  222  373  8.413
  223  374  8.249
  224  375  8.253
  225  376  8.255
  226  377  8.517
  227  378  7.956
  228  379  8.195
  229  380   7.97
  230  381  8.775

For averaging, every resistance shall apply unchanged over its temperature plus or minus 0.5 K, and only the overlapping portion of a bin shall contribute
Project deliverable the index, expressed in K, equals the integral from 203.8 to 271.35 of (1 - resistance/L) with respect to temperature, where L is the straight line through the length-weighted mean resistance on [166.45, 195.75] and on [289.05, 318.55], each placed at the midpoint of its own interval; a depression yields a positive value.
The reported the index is 3.3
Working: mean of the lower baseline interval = 7.15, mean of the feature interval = 7.12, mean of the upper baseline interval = 7.89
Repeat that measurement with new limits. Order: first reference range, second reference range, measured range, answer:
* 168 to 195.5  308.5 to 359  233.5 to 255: 1.55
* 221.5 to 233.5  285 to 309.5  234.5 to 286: -0.96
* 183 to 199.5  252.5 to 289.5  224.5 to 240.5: 1.30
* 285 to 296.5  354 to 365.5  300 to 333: -0.68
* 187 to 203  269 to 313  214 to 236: 0.94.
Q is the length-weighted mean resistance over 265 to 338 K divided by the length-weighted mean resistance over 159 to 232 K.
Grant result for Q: 1.13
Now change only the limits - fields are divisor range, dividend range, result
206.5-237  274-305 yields 1.14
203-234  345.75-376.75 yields 1.15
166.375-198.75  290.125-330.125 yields 1.12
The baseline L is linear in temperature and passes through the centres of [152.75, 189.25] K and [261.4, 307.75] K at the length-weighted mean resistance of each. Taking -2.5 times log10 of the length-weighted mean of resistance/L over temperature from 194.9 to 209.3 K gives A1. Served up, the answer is 0.052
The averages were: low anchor 7.15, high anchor 7.8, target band 6.99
